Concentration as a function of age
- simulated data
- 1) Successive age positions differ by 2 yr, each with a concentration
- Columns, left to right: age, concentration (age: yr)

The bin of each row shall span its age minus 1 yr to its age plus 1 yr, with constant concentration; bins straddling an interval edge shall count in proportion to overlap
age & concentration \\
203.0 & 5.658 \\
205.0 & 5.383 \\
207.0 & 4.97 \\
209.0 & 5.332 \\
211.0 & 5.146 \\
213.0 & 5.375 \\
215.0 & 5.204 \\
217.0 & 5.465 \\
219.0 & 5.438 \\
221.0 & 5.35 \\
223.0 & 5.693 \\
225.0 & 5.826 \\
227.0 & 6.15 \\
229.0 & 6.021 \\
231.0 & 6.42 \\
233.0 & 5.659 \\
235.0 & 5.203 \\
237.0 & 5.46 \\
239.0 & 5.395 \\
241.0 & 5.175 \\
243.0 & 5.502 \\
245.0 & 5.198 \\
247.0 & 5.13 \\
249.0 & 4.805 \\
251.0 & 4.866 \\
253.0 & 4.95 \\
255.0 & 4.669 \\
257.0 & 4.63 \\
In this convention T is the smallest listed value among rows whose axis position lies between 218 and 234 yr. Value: 5.35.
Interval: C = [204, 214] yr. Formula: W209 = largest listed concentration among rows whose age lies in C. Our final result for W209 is 5.383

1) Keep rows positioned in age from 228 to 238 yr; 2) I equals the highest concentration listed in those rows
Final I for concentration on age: 6.42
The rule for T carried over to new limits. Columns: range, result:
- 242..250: 4.805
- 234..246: 5.175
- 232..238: 5.203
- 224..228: 5.826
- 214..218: 5.204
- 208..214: 5.146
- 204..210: 4.97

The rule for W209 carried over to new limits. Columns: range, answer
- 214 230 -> 6.15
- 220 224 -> 5.693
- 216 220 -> 5.465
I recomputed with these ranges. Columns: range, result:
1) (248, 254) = 4.95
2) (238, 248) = 5.502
